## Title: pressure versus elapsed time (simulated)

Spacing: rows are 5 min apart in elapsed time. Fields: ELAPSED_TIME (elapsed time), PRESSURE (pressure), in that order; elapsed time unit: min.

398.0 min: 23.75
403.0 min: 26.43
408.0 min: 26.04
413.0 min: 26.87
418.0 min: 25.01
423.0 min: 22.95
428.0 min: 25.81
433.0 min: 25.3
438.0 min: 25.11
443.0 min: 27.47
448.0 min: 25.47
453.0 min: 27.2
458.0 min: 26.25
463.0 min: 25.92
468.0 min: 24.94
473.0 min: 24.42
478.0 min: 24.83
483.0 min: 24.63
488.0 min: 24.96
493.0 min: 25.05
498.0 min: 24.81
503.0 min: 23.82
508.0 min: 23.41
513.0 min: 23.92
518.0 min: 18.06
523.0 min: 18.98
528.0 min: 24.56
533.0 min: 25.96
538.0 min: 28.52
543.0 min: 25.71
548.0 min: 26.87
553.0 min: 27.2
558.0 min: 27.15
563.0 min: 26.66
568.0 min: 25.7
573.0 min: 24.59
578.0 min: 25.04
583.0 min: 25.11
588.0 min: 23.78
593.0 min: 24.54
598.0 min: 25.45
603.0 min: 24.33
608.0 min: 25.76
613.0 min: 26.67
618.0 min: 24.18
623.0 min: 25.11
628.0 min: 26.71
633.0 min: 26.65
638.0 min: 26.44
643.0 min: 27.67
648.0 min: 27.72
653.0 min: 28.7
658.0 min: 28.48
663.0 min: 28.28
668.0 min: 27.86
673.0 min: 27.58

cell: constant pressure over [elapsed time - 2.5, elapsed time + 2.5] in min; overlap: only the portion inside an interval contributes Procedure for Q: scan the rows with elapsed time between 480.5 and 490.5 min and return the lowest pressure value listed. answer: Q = 24.63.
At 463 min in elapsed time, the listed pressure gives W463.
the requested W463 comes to 25.92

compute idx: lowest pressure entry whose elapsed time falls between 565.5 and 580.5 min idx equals 24.59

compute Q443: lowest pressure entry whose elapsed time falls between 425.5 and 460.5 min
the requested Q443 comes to 25.11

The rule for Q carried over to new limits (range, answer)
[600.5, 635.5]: 24.18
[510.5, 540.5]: 18.06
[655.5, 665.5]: 28.28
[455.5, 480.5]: 24.42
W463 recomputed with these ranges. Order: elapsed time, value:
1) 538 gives 28.52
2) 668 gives 27.86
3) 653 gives 28.7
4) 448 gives 25.47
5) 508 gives 23.41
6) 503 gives 23.82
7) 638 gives 26.44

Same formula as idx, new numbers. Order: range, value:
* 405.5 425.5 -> 22.95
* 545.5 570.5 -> 25.7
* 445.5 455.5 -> 25.47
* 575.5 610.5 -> 23.78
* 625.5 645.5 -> 26.44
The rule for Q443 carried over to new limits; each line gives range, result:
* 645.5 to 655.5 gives 27.72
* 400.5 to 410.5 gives 26.04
